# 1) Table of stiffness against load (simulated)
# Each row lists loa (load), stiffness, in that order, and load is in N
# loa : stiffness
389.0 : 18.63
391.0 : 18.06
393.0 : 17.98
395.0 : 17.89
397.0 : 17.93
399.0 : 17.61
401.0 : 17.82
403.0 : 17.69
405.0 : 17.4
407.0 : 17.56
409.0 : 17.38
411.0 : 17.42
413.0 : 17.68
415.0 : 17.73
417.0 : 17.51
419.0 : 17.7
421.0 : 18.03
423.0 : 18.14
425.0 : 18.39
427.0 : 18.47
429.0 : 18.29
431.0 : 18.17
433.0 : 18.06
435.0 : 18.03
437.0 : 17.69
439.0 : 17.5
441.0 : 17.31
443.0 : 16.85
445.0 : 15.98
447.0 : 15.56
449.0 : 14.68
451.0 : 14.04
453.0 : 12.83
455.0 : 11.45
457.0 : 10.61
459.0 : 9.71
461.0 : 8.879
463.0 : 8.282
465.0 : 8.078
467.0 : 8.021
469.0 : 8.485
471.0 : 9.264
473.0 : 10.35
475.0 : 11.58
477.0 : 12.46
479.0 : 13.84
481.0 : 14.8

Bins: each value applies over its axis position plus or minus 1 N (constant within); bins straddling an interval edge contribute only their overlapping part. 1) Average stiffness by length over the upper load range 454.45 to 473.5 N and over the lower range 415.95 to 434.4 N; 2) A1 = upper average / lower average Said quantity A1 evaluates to 0.5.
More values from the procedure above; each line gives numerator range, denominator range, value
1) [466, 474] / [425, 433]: 0.49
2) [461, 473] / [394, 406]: 0.49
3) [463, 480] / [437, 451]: 0.62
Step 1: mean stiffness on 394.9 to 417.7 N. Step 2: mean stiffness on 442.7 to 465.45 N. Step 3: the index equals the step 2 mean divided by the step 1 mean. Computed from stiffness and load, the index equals 0.69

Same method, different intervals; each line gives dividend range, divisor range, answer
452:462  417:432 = 0.59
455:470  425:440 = 0.50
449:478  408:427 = 0.59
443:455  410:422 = 0.82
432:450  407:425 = 0.95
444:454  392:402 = 0.82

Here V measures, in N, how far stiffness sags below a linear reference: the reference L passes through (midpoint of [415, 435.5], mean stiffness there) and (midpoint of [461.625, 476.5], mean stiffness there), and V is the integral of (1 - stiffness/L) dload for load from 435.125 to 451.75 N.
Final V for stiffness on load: -2.2 N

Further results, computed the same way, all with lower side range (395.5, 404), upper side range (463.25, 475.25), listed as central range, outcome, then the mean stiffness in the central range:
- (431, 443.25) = -4.3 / 17.7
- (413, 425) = -2.0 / 17.9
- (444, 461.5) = -2.4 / 12.7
